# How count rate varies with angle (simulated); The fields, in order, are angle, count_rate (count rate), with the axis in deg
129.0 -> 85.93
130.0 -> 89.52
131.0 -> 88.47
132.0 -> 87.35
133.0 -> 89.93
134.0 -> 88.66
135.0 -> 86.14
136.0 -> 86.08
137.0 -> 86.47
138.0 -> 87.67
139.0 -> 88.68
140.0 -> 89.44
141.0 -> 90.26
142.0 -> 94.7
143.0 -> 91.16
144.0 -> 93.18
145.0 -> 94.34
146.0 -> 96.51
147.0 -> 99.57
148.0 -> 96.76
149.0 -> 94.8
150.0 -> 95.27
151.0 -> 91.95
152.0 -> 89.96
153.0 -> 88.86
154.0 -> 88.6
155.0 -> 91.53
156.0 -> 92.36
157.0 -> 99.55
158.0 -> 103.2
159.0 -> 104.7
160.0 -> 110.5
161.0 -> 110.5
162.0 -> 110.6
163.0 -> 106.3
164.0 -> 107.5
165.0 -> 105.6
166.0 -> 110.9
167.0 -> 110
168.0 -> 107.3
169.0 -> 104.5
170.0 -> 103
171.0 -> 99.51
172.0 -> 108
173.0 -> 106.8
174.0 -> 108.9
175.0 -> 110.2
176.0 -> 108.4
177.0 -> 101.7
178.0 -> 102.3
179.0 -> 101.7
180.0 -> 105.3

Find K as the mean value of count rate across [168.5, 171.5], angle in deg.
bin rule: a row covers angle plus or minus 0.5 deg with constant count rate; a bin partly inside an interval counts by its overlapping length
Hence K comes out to 102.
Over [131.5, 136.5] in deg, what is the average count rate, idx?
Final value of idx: 87.6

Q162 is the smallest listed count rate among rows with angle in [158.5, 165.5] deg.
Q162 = 104.7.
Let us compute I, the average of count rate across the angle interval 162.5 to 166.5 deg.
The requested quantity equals 108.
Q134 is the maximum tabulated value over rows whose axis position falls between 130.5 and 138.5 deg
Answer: 89.93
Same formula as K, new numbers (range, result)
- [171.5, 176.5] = 108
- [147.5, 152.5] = 93.7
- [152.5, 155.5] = 89.7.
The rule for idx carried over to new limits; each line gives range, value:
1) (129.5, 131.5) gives 89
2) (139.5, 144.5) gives 91.7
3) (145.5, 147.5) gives 98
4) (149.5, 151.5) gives 93.6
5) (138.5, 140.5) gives 89.1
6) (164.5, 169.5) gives 108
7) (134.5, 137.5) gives 86.2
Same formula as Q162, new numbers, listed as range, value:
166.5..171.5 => 99.51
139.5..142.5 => 89.44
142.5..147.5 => 91.16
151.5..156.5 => 88.6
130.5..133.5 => 87.35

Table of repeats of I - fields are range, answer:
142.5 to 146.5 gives 93.8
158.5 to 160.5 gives 108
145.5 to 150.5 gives 96.6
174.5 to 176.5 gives 109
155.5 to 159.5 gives 100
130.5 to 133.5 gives 88.6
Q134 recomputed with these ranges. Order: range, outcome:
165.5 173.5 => 110.9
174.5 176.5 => 110.2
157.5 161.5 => 110.5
